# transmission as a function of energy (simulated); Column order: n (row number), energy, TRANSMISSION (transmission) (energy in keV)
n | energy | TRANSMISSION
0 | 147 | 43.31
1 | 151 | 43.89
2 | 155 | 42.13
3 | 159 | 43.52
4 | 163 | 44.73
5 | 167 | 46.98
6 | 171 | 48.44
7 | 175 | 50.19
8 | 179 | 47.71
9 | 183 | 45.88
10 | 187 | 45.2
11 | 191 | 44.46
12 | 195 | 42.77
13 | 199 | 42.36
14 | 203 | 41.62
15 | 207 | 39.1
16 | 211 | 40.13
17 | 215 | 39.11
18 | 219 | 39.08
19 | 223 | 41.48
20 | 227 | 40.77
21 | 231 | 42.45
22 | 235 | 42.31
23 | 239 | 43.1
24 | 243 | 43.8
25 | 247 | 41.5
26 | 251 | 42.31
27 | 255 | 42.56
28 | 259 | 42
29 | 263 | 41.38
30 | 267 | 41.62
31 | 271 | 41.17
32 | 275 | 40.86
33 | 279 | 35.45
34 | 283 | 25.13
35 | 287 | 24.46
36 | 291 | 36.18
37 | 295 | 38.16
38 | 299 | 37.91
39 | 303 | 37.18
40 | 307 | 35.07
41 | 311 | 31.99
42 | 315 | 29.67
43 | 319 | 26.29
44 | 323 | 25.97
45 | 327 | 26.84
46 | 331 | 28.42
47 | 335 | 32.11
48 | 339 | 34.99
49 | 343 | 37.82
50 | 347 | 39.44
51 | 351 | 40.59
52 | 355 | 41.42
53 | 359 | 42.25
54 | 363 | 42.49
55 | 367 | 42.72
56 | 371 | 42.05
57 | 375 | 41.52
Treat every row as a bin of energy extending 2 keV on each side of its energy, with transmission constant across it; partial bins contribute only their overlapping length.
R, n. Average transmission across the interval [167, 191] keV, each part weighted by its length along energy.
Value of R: 47.2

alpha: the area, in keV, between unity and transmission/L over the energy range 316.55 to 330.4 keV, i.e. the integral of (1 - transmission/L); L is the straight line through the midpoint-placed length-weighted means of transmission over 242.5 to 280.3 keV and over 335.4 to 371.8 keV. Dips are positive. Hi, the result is 4.71 keV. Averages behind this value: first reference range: 41.3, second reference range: 40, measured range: 26.7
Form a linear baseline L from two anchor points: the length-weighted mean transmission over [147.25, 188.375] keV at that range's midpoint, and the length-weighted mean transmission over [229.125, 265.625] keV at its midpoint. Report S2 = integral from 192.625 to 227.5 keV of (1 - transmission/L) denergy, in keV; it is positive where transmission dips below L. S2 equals 2.5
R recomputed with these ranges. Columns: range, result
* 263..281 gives 40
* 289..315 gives 35.6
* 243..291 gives 38.2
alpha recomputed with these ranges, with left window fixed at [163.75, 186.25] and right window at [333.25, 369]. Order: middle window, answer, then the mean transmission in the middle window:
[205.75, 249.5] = 3.7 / 41.2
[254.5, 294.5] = 5.6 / 36.9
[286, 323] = 7.8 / 32.8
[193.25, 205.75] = 1.2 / 42.1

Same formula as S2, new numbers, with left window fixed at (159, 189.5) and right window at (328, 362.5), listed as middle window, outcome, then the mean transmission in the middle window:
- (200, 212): 1.2 keV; 40.5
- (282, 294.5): 3.2 keV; 30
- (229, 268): 0.2 keV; 42.3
